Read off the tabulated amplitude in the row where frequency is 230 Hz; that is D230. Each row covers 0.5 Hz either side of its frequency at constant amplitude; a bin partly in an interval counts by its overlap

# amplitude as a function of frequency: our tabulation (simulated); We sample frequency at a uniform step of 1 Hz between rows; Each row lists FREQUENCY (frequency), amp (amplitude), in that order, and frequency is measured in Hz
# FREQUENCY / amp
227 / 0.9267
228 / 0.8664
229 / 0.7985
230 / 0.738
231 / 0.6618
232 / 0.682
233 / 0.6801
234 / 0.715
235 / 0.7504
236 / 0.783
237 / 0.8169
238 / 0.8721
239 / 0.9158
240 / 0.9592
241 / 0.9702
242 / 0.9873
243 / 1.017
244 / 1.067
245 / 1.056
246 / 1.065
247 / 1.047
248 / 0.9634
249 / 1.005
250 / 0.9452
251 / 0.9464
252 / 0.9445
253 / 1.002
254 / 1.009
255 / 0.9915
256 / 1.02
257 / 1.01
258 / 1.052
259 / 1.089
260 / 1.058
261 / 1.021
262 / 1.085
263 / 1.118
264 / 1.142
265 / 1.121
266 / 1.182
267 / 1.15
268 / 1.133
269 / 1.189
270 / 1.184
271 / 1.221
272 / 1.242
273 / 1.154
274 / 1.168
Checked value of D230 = 0.738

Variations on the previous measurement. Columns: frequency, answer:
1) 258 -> 1.052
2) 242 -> 0.9873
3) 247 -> 1.047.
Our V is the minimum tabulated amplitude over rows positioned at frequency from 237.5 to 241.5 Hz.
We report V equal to 0.8721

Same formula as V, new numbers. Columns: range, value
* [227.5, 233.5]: 0.6618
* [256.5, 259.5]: 1.01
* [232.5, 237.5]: 0.6801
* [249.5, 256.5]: 0.9445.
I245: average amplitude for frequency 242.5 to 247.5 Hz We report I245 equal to 1.05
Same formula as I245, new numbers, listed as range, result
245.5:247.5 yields 1.06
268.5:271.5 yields 1.2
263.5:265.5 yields 1.13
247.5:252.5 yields 0.961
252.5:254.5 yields 1.01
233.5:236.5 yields 0.749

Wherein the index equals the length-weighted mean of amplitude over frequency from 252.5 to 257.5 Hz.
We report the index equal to 1.01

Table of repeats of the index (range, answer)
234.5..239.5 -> 0.828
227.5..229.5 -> 0.832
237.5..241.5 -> 0.929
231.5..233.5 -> 0.681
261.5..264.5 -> 1.11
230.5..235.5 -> 0.698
